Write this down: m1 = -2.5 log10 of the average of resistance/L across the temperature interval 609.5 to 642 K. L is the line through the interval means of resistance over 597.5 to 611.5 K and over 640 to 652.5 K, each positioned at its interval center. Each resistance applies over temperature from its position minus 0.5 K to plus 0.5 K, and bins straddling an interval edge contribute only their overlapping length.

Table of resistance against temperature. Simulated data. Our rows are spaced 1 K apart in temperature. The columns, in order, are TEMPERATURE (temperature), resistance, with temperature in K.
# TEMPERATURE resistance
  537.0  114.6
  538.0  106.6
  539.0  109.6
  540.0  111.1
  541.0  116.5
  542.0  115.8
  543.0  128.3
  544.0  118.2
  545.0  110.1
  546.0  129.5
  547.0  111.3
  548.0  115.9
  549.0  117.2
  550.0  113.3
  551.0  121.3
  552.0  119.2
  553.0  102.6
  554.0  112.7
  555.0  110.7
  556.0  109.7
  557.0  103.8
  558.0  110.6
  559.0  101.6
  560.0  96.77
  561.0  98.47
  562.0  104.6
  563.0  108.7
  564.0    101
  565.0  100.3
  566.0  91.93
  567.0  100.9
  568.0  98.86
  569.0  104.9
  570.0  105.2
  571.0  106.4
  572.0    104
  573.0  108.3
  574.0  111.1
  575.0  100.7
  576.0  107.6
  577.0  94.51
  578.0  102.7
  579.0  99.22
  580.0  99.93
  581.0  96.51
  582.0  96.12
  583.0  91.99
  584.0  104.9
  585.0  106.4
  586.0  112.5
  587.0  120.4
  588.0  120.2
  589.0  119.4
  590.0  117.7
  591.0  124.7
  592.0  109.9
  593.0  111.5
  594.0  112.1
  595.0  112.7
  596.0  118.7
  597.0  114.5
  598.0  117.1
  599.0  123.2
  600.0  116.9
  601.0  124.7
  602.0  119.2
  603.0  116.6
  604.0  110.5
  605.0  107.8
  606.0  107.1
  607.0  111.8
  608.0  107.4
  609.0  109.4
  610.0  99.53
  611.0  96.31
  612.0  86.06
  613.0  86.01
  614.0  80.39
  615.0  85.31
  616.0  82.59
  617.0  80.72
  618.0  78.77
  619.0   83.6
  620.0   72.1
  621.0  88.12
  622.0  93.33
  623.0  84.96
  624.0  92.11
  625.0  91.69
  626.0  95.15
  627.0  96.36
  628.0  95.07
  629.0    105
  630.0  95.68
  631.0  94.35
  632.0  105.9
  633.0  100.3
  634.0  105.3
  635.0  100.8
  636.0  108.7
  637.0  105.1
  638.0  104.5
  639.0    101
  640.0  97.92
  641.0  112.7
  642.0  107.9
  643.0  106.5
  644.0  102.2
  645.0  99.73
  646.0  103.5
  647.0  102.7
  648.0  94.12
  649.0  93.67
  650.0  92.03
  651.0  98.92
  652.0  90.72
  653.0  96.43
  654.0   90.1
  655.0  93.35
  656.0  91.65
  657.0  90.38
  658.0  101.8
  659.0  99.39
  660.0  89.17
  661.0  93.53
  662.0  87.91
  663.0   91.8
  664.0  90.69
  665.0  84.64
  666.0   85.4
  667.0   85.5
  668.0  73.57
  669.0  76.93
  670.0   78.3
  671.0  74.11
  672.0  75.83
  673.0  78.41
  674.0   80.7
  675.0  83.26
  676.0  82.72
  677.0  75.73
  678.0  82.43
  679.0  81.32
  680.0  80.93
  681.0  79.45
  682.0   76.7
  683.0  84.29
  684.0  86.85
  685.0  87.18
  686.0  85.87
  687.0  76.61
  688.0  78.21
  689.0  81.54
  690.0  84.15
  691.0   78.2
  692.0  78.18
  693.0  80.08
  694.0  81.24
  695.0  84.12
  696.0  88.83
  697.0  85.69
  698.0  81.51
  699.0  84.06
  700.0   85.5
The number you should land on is 0.126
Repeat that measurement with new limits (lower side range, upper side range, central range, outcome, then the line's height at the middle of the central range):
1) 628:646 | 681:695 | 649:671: 0.05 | 93.3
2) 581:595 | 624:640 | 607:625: 0.16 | 104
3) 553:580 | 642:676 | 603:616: -0.02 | 97.4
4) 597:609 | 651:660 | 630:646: -0.03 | 101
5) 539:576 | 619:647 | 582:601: -0.10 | 104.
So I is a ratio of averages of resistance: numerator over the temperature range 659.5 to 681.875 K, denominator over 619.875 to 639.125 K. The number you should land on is 0.8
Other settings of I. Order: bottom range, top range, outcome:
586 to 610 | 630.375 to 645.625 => 0.90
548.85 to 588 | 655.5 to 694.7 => 0.79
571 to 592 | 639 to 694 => 0.82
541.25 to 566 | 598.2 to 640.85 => 0.90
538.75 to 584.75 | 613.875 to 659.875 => 0.89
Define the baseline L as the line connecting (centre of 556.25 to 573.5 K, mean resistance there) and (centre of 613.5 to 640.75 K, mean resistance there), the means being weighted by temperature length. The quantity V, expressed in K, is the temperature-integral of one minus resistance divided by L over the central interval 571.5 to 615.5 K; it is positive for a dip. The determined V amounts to -3.9 K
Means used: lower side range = 103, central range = 107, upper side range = 93.7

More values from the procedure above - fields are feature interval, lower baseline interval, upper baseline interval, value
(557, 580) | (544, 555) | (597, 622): 1.6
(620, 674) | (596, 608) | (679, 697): 2.1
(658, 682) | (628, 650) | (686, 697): 1.8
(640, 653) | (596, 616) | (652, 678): -1.1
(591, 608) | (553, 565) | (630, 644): -1.7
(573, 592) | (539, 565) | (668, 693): -0.6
